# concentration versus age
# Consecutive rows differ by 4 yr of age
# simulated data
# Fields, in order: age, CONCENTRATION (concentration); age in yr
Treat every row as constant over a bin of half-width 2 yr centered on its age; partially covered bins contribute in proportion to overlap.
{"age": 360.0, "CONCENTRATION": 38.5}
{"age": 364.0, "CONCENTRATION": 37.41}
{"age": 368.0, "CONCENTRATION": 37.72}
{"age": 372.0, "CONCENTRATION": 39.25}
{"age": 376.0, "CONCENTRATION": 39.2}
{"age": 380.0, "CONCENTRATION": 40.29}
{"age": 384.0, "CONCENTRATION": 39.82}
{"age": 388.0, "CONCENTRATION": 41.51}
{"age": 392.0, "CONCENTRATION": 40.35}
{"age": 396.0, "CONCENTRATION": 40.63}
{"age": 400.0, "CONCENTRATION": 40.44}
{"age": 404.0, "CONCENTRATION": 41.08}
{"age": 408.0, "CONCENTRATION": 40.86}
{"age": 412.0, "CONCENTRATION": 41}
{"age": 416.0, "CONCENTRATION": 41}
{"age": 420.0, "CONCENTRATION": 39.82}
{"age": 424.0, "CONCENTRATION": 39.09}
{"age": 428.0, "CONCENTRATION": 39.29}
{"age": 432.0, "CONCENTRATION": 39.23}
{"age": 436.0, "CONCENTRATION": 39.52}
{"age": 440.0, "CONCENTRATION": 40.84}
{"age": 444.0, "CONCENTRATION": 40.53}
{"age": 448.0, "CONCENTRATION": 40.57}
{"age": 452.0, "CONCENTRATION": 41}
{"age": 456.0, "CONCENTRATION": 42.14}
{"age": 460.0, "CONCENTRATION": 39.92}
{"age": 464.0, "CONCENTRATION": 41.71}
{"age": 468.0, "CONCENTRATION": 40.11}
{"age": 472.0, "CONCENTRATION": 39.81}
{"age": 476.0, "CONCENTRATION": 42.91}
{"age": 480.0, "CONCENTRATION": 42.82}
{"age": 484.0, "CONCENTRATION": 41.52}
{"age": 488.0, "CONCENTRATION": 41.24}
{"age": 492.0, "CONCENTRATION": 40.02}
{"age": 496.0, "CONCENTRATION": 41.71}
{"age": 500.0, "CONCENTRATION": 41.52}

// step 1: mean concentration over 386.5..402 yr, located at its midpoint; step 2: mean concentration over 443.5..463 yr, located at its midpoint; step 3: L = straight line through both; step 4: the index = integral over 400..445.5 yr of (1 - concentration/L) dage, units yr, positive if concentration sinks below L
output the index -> 0.7 yr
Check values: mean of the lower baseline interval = 40.7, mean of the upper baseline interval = 40.9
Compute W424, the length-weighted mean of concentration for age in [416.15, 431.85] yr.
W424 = 39.6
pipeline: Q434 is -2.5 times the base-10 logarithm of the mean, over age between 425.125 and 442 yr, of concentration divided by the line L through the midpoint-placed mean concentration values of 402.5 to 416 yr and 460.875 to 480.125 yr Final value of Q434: 0.04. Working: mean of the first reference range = 41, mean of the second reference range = 41.2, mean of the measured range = 39.7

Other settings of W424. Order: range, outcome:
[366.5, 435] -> 40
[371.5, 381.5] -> 39.6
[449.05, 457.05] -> 41.4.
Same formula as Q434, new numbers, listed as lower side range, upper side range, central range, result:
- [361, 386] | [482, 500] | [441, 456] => -0.014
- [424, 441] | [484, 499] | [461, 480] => -0.018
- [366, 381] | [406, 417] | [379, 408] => -0.016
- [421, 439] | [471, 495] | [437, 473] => -0.010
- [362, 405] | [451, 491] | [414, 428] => 0.015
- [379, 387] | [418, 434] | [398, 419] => -0.030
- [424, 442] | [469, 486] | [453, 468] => -0.005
